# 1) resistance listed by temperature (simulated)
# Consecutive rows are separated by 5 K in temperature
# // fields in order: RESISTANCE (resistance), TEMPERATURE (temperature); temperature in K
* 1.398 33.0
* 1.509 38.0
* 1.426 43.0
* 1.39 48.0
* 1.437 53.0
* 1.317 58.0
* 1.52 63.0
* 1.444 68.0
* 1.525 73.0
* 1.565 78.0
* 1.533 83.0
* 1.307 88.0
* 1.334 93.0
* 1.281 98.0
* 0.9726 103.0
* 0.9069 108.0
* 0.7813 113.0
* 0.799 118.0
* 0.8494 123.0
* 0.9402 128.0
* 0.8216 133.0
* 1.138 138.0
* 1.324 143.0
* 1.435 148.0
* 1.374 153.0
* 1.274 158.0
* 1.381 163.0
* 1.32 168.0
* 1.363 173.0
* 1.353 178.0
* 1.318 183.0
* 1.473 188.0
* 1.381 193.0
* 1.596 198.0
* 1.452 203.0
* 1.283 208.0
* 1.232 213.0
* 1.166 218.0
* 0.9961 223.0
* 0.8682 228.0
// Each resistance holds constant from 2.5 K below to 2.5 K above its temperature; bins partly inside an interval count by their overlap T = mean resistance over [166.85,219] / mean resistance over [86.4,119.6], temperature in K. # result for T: 1.3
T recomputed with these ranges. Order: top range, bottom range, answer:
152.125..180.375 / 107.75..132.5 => 1.58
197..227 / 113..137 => 1.45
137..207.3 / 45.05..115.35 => 1.05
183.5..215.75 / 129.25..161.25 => 1.14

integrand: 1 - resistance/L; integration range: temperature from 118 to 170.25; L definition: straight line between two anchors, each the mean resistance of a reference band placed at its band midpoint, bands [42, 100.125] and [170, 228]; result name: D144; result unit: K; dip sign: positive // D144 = 7.3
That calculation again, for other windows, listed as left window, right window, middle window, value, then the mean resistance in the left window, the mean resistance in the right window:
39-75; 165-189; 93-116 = 6.35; 1.44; 1.36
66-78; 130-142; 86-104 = 1.21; 1.5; 1.02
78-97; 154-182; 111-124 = 5.41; 1.41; 1.34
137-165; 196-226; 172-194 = -1.32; 1.33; 1.28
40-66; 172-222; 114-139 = 8.96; 1.42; 1.35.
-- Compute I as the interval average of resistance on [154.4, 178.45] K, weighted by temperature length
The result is 1.34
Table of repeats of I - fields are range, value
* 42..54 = 1.41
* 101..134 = 0.868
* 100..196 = 1.17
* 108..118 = 0.817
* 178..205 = 1.44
